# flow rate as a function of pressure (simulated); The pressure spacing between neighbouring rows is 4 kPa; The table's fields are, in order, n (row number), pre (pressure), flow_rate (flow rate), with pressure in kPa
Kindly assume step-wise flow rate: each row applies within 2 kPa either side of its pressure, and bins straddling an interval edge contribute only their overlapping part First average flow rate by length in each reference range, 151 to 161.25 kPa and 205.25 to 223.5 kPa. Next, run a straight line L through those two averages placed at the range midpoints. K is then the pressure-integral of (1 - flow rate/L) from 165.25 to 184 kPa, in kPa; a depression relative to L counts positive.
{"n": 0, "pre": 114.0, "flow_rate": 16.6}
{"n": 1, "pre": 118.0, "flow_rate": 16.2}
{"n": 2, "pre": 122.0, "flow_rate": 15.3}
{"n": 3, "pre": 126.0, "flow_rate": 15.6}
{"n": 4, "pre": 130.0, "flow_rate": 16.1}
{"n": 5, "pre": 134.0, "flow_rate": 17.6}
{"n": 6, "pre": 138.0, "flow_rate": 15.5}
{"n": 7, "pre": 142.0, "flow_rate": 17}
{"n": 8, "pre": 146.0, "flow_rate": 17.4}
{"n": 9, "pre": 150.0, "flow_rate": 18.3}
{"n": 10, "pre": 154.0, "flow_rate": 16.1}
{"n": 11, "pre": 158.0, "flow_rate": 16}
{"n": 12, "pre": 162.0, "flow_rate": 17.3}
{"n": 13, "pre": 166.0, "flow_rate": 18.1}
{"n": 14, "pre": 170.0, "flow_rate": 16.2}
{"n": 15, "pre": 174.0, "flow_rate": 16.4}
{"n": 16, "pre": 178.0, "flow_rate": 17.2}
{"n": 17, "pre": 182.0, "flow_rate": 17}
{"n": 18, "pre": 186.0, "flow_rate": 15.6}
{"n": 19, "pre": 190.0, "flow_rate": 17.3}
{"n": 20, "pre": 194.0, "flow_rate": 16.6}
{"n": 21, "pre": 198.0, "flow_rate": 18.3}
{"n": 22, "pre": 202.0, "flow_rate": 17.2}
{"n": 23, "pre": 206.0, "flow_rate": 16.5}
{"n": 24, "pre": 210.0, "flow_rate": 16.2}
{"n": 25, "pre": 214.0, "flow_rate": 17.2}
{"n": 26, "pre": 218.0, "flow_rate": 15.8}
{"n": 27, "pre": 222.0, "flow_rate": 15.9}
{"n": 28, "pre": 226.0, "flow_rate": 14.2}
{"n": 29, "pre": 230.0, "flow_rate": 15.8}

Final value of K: -0.6 kPa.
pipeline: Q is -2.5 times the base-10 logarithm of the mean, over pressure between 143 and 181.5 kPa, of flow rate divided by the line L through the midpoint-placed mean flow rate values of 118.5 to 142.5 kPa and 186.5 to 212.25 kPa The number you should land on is -0.03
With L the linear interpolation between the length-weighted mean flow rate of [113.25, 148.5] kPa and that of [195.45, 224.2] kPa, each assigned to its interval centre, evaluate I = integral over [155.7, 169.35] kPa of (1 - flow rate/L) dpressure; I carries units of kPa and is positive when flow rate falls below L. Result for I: -0.4 kPa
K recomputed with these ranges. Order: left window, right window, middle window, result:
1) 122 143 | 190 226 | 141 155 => -0.85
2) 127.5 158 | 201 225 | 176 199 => -0.62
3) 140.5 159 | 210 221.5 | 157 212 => -0.64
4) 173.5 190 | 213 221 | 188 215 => -0.92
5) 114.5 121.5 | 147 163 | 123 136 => 0.01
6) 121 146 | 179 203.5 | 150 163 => -0.07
